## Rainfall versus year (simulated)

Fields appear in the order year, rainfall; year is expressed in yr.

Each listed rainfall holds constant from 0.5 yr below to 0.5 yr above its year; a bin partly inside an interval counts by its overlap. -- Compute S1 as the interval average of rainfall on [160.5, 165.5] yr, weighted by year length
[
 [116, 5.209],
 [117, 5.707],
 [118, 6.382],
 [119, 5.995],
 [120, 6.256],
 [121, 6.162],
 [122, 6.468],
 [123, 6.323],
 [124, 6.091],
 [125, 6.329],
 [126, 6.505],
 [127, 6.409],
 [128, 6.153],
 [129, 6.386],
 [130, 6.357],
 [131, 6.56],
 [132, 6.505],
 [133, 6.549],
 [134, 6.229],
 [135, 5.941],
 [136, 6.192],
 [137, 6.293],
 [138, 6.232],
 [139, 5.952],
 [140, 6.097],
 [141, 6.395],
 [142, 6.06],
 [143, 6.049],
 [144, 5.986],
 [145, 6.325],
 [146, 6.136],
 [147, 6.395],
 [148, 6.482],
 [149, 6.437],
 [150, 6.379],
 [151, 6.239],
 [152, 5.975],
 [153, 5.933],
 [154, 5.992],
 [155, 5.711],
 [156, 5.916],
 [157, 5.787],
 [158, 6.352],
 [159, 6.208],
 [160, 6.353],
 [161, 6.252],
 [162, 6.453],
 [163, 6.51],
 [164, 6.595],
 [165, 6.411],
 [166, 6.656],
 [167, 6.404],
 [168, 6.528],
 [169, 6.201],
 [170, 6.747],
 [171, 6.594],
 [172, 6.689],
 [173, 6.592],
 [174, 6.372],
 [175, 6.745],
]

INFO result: 6.44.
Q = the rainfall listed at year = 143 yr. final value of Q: 6.049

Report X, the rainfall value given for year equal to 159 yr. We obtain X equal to 6.208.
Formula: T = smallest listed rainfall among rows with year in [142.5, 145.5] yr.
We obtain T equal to 5.986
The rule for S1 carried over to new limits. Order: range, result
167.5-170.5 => 6.49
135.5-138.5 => 6.24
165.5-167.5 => 6.53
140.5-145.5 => 6.16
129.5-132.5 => 6.47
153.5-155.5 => 5.85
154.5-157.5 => 5.8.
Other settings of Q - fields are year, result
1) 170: 6.747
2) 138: 6.232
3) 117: 5.707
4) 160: 6.353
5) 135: 5.941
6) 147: 6.395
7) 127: 6.409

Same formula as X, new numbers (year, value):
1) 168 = 6.528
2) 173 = 6.592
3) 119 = 5.995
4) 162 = 6.453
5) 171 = 6.594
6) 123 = 6.323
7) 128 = 6.153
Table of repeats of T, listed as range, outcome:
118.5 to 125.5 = 5.995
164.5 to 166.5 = 6.411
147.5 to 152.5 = 5.975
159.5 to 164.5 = 6.252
